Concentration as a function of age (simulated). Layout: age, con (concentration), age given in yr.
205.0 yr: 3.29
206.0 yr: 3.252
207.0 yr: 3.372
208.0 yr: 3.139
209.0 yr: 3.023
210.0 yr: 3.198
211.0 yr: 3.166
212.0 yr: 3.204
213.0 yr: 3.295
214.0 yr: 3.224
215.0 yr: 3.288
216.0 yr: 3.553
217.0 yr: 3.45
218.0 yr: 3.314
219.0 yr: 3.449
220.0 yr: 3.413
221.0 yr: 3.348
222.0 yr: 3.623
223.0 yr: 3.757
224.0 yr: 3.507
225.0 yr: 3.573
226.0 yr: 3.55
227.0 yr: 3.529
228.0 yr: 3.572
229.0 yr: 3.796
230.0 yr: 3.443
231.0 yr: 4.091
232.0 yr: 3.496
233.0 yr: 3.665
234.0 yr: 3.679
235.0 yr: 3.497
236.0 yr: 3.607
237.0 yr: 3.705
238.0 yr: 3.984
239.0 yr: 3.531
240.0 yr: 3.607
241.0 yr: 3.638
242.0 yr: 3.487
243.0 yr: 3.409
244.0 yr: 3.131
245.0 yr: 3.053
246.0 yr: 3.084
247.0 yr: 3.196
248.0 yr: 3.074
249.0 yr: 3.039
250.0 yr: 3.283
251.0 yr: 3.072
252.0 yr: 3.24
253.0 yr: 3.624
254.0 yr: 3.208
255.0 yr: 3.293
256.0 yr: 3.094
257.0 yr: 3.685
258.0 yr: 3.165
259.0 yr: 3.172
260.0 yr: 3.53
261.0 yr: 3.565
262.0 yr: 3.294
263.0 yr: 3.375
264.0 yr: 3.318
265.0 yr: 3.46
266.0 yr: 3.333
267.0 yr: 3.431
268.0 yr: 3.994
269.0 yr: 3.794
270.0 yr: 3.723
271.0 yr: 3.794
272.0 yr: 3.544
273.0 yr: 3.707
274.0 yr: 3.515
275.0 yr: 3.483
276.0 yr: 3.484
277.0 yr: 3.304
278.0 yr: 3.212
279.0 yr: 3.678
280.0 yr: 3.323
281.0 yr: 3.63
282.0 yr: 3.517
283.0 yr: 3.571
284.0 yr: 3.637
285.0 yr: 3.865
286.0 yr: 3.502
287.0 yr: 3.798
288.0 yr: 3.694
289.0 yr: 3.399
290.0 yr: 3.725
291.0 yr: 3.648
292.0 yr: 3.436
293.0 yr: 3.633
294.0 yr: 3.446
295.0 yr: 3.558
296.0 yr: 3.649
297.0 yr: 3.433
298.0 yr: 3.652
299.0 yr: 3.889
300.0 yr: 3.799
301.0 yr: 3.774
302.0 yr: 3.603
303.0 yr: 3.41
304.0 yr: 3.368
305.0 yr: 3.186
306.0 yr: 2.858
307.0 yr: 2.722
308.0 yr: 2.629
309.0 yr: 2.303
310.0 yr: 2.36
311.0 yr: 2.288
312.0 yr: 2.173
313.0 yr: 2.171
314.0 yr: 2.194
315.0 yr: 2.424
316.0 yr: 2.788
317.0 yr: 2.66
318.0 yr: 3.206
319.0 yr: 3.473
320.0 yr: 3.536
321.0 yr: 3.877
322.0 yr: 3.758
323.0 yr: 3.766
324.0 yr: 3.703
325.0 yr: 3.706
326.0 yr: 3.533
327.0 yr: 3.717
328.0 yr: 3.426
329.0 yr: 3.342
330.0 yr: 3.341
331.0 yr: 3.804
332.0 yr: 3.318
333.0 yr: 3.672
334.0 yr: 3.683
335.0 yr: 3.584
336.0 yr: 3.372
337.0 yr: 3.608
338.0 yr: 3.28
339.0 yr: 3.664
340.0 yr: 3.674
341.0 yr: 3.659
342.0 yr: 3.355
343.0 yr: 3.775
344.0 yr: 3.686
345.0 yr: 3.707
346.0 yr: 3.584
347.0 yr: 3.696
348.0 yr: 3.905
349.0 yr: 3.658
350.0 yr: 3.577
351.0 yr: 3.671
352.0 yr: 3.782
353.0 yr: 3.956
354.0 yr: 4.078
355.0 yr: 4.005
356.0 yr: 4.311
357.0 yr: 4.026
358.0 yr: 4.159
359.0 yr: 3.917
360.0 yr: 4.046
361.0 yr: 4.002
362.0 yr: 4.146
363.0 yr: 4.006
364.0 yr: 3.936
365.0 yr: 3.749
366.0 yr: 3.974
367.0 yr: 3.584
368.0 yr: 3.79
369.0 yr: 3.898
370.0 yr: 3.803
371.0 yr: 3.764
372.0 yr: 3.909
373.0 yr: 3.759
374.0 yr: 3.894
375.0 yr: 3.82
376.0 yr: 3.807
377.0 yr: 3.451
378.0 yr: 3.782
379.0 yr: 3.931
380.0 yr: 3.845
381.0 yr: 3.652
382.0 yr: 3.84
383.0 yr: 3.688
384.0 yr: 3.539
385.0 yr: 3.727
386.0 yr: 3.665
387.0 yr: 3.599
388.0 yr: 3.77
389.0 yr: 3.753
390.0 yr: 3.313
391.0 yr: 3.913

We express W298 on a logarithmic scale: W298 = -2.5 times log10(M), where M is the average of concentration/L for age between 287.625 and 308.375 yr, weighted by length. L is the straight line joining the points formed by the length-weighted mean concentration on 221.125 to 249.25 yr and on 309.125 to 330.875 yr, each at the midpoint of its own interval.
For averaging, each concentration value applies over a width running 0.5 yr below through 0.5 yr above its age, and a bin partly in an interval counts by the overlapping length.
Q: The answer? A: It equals -0.08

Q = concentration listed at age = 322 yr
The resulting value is 3.758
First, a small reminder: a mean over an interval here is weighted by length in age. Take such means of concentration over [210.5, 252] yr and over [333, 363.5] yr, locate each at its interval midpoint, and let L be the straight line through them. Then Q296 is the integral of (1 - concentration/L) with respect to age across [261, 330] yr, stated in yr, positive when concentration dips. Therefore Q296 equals 4.9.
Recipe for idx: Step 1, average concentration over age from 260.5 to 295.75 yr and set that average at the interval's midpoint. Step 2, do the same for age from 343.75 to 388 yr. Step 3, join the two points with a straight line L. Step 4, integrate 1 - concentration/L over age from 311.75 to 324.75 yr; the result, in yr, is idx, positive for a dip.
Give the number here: 2.10 yr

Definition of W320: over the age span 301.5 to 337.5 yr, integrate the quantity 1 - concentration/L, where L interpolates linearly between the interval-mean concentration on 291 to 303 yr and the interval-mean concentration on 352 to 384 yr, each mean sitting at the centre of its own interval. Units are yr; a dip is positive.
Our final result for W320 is 5.1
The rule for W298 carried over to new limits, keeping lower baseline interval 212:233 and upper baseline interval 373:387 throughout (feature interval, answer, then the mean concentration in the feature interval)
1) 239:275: 0.05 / 3.4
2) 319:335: 0.02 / 3.61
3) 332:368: -0.02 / 3.78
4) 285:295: 0.00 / 3.6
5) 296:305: 0.01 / 3.59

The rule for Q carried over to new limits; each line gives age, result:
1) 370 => 3.803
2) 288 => 3.694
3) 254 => 3.208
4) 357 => 4.026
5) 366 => 3.974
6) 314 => 2.194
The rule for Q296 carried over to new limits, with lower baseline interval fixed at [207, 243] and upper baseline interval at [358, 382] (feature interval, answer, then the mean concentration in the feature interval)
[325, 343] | 1.1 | 3.54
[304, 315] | 3.5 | 2.53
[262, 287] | 0.5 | 3.55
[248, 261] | 1.0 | 3.29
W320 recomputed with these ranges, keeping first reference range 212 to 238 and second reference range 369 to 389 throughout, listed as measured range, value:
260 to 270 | 0.2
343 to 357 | -0.4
